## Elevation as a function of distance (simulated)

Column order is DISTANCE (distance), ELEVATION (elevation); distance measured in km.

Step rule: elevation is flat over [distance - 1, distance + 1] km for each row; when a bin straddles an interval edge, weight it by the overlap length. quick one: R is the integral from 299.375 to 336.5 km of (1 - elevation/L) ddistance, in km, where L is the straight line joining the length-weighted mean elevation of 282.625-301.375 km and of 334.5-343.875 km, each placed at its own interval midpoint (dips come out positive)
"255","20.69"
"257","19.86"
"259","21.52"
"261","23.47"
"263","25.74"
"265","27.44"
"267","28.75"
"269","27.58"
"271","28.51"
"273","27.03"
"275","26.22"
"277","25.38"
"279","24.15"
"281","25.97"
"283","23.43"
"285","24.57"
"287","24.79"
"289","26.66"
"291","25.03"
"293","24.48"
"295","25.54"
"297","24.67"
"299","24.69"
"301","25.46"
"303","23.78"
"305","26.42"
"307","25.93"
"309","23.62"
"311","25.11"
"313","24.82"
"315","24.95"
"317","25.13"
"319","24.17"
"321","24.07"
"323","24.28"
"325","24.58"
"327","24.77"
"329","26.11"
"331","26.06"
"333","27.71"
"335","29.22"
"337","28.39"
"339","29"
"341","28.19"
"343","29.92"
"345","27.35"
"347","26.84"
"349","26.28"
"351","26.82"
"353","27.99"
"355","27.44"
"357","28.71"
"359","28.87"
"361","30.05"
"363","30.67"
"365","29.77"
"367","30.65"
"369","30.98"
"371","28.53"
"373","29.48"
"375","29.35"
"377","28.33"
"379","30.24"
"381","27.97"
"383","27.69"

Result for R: 2.4 km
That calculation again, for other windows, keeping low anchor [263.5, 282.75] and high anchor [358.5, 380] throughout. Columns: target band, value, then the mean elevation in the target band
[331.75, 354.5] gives 0.7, 27.9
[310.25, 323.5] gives 1.6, 24.7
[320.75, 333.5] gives 1.4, 25.4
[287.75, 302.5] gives 1.2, 25.2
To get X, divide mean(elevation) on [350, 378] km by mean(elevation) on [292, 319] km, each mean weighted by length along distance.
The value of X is 1.17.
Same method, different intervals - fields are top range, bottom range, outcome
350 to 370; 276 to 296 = 1.17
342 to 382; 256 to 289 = 1.14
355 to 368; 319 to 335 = 1.16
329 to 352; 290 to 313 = 1.11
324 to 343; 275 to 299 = 1.09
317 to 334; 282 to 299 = 1.01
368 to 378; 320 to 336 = 1.13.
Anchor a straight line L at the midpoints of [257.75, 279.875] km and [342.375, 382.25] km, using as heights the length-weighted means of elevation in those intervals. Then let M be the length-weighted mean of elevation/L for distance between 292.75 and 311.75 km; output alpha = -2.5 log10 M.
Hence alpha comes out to 0.08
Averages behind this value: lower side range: 25.9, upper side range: 28.8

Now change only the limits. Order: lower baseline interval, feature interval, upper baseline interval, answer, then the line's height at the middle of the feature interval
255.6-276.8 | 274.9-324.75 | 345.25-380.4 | 0.07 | 26.7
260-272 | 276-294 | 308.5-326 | 0.05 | 26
